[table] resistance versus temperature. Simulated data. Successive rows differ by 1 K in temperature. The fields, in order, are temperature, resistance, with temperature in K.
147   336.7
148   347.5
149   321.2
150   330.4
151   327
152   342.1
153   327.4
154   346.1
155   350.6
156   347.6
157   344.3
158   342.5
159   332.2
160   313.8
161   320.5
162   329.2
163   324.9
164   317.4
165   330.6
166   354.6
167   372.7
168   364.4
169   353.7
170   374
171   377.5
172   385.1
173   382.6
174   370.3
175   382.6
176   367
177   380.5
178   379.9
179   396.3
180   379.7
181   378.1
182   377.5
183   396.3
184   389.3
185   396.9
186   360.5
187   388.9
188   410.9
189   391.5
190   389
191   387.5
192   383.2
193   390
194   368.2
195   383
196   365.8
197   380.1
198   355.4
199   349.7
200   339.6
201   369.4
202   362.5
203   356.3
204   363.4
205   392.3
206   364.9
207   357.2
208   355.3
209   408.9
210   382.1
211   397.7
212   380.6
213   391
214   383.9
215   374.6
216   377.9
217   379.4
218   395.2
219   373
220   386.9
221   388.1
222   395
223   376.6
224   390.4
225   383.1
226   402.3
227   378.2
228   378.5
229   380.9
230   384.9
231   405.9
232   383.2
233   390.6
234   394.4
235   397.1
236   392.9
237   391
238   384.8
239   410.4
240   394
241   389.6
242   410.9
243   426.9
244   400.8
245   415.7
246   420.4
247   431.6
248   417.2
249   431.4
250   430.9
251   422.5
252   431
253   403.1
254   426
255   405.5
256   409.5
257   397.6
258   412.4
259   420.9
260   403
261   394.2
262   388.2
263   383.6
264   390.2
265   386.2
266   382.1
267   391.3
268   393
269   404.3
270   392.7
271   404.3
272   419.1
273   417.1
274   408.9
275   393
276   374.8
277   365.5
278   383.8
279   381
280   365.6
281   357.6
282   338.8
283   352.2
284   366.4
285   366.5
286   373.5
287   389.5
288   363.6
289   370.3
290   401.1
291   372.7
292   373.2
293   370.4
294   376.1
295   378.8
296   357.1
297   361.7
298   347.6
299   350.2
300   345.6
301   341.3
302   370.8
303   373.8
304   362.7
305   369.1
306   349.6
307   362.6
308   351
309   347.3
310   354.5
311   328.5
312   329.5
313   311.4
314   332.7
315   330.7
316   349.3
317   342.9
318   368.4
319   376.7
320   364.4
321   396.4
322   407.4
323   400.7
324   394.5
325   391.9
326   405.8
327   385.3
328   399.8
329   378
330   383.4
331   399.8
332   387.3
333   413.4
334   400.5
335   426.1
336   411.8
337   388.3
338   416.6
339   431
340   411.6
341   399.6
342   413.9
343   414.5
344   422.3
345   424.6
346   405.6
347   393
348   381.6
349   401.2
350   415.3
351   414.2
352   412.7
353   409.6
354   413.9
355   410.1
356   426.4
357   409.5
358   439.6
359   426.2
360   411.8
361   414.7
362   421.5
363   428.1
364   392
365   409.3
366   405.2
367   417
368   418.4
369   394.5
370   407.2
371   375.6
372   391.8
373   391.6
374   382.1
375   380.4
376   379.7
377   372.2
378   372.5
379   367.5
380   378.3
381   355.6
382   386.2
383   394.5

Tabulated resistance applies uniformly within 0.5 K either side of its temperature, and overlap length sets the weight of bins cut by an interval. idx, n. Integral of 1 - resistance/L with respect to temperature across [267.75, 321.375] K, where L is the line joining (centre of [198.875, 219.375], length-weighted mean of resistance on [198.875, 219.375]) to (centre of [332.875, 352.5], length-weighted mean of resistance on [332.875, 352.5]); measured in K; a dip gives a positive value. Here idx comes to 4.0 K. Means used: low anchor 374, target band 367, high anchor 410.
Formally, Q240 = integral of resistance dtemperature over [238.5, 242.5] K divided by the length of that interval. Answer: 401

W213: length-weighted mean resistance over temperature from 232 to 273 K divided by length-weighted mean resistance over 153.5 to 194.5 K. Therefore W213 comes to 1.1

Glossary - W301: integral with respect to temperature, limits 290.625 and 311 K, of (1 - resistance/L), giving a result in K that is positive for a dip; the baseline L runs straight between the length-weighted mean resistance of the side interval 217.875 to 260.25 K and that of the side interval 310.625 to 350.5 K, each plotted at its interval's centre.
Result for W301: 1.70 K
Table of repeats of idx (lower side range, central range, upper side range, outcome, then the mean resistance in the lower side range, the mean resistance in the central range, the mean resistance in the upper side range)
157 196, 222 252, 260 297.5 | -1.99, 369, 401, 381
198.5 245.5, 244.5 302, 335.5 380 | 0.55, 385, 388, 405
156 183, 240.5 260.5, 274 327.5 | -2.85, 359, 415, 366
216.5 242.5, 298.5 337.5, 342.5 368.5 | 3.35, 390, 371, 413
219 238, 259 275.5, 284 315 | -1.12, 388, 398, 359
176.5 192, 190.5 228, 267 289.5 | 0.75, 387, 378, 381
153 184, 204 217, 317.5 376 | -0.36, 359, 380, 403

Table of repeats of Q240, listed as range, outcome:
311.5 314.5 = 325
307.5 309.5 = 349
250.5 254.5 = 421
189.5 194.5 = 384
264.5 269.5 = 391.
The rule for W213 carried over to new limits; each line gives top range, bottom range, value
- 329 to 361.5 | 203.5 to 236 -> 1.07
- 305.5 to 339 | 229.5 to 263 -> 0.93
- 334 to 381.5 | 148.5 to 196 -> 1.11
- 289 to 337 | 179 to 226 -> 0.98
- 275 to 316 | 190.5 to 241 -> 0.94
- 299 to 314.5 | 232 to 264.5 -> 0.86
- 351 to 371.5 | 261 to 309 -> 1.10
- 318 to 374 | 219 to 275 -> 1.01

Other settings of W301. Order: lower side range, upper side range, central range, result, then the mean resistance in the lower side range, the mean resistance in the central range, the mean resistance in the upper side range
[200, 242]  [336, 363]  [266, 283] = 0.4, 384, 386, 413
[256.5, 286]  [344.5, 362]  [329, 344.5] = 0.0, 387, 407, 413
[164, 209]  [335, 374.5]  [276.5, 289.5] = 0.9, 374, 367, 409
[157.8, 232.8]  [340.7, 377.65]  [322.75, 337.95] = 0.1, 374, 398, 406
